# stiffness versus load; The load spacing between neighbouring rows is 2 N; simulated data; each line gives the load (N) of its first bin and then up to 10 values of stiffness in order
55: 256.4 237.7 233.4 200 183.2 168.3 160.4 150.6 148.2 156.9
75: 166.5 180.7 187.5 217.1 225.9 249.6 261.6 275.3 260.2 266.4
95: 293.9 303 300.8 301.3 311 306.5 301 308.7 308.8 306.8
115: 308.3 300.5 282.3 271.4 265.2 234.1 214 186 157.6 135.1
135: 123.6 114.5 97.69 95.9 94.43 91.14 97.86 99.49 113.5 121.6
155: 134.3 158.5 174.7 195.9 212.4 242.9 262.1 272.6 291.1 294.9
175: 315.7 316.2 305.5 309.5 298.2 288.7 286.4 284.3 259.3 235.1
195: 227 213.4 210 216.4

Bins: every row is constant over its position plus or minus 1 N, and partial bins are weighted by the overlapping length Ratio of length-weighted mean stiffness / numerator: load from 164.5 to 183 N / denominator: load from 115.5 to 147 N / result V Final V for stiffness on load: 1.65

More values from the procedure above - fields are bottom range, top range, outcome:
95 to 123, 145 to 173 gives 0.61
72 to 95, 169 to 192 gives 1.31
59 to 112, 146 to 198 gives 0.97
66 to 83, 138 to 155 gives 0.59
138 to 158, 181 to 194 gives 2.52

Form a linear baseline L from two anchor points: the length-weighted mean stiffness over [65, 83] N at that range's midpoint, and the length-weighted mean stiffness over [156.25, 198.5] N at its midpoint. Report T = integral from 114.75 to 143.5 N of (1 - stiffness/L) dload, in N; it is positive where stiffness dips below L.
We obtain 3.4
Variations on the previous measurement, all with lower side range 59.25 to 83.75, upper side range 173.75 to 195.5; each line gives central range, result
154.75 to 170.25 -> 3.16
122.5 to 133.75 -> 1.70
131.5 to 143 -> 6.07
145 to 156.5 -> 6.37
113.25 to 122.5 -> -2.80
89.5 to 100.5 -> -4.53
